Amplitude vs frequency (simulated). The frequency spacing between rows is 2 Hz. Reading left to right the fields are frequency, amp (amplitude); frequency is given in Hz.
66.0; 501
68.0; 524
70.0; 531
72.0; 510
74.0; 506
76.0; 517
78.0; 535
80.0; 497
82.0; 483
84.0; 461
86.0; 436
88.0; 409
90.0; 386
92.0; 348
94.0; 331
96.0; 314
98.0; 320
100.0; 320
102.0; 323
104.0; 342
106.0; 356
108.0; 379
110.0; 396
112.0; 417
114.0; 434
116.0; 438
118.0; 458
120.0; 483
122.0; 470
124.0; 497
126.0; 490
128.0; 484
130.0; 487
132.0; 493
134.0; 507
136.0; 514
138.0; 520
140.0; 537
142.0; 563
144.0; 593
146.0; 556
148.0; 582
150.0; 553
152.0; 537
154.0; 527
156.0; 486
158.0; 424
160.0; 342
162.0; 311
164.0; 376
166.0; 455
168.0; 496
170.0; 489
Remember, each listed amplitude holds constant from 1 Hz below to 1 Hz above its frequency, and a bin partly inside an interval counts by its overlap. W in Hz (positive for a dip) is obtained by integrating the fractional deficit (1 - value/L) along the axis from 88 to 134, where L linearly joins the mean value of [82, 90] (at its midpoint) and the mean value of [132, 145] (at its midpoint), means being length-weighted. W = 7.2 Hz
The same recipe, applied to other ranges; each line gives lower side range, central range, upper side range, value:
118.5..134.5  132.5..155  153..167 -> -4.6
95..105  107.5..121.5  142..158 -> -1.6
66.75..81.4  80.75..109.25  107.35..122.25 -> 6.1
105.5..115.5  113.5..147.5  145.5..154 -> -1.8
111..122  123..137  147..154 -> -0.2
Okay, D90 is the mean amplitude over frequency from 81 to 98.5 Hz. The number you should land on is 389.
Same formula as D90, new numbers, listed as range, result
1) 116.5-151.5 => 516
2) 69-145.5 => 450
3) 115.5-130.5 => 477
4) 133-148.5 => 545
